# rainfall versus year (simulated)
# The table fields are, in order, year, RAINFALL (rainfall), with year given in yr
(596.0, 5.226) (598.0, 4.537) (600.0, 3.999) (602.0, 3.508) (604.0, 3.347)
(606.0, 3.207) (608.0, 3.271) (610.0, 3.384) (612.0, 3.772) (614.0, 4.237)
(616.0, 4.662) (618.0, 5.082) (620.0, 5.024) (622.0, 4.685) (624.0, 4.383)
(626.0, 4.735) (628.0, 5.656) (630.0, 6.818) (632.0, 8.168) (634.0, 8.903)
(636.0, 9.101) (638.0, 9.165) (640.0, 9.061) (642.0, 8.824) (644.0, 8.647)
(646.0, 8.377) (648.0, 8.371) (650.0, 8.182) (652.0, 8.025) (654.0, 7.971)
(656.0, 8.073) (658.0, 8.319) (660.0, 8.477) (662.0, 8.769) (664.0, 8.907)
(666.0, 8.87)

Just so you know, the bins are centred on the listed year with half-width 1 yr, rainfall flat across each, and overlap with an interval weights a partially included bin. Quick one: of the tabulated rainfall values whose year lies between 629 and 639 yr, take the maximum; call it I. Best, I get 9.165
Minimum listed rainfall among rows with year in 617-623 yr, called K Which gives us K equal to 4.685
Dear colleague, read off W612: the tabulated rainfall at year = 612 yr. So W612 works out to 3.772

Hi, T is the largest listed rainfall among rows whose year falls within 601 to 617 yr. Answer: 4.662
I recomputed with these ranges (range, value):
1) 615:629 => 5.656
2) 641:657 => 8.824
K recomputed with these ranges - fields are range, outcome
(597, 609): 3.207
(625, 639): 4.735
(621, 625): 4.383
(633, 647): 8.377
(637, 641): 9.061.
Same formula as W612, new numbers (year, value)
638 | 9.165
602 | 3.508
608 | 3.271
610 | 3.384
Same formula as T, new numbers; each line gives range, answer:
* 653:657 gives 8.073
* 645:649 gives 8.377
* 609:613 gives 3.772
